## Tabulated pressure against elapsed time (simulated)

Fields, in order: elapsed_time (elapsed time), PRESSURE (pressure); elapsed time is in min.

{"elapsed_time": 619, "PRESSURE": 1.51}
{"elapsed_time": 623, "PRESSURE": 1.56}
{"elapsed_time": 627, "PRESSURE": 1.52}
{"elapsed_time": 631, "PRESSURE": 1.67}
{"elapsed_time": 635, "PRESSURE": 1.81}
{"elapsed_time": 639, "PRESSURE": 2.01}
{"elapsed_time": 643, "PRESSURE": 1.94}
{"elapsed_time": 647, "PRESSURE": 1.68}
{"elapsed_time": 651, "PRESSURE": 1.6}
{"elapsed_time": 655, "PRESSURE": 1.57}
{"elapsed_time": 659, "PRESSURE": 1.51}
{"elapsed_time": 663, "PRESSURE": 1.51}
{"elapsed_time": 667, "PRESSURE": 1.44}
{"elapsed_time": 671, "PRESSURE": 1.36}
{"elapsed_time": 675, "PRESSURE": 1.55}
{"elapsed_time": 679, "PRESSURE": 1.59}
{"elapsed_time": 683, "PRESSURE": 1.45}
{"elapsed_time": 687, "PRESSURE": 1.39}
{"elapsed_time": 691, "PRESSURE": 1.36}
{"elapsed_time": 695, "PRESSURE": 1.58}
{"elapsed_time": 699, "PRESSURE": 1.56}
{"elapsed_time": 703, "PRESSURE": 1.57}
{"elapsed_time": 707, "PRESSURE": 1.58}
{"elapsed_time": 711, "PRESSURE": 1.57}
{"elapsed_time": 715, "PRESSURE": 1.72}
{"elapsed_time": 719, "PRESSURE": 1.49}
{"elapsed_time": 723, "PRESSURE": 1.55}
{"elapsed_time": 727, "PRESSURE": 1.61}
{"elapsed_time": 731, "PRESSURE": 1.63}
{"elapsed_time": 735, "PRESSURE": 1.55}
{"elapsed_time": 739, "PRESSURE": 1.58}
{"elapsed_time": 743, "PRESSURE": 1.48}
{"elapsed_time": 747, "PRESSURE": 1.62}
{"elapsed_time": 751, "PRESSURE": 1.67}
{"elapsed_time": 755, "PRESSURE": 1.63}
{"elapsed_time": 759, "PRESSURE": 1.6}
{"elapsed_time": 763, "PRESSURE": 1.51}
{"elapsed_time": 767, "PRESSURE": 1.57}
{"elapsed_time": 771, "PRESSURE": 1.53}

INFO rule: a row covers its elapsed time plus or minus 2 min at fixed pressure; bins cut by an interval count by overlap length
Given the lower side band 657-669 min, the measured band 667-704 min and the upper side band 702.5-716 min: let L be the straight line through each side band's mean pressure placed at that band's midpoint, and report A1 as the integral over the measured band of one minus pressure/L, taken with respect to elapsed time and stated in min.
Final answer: 1.4 min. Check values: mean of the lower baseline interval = 1.49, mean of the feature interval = 1.49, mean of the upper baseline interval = 1.61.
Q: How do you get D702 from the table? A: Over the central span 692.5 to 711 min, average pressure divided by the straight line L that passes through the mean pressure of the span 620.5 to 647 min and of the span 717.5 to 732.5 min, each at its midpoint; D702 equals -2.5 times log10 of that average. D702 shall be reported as 0.03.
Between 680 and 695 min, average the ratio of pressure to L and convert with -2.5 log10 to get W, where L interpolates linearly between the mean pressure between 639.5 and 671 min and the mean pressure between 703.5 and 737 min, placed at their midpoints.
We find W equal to 0.12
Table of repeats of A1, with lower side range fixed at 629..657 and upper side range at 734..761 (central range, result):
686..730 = 2.74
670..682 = 1.38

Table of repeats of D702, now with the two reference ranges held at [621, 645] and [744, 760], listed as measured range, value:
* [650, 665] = 0.12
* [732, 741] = 0.05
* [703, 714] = 0.05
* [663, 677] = 0.17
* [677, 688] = 0.15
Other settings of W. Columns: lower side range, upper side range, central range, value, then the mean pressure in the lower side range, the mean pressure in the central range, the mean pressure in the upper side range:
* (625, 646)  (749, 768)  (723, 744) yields 0.04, 1.78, 1.57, 1.6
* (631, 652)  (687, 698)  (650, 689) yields 0.09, 1.8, 1.49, 1.46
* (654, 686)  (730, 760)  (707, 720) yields -0.03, 1.49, 1.6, 1.59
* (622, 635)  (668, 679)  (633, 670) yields -0.08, 1.62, 1.67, 1.48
